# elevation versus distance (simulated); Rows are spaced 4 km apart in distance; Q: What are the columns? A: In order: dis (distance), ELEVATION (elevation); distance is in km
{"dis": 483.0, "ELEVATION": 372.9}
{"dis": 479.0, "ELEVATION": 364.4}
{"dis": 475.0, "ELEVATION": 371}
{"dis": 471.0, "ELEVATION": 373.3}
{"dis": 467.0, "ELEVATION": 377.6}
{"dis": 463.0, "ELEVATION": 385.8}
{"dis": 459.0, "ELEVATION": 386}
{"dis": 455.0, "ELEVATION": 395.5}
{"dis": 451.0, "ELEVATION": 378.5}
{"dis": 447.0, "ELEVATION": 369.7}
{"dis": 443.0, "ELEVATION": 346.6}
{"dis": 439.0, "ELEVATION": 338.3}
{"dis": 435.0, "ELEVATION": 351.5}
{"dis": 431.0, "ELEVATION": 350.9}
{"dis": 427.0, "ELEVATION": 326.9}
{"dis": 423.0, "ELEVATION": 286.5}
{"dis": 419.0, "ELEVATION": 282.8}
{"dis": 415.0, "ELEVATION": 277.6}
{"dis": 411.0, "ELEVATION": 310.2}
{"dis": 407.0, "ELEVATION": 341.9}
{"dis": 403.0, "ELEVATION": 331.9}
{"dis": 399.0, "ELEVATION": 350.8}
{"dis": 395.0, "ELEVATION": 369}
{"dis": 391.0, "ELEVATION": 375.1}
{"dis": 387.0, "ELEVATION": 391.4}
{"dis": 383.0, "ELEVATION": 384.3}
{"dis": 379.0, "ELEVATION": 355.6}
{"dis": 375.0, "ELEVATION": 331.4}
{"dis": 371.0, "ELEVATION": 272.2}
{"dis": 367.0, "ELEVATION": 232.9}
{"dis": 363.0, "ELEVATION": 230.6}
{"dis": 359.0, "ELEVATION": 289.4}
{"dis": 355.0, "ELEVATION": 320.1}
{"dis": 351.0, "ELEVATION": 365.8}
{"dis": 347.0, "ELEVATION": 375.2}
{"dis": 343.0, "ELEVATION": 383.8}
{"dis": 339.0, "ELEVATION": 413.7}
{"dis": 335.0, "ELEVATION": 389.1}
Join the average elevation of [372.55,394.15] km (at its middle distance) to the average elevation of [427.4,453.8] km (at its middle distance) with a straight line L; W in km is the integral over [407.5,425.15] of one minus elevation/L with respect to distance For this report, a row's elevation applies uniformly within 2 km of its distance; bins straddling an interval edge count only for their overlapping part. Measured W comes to 3.2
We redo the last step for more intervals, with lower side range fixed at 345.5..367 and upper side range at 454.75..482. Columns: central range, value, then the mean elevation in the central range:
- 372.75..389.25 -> -2.1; 364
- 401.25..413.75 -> 0.5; 325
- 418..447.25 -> 2.0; 331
